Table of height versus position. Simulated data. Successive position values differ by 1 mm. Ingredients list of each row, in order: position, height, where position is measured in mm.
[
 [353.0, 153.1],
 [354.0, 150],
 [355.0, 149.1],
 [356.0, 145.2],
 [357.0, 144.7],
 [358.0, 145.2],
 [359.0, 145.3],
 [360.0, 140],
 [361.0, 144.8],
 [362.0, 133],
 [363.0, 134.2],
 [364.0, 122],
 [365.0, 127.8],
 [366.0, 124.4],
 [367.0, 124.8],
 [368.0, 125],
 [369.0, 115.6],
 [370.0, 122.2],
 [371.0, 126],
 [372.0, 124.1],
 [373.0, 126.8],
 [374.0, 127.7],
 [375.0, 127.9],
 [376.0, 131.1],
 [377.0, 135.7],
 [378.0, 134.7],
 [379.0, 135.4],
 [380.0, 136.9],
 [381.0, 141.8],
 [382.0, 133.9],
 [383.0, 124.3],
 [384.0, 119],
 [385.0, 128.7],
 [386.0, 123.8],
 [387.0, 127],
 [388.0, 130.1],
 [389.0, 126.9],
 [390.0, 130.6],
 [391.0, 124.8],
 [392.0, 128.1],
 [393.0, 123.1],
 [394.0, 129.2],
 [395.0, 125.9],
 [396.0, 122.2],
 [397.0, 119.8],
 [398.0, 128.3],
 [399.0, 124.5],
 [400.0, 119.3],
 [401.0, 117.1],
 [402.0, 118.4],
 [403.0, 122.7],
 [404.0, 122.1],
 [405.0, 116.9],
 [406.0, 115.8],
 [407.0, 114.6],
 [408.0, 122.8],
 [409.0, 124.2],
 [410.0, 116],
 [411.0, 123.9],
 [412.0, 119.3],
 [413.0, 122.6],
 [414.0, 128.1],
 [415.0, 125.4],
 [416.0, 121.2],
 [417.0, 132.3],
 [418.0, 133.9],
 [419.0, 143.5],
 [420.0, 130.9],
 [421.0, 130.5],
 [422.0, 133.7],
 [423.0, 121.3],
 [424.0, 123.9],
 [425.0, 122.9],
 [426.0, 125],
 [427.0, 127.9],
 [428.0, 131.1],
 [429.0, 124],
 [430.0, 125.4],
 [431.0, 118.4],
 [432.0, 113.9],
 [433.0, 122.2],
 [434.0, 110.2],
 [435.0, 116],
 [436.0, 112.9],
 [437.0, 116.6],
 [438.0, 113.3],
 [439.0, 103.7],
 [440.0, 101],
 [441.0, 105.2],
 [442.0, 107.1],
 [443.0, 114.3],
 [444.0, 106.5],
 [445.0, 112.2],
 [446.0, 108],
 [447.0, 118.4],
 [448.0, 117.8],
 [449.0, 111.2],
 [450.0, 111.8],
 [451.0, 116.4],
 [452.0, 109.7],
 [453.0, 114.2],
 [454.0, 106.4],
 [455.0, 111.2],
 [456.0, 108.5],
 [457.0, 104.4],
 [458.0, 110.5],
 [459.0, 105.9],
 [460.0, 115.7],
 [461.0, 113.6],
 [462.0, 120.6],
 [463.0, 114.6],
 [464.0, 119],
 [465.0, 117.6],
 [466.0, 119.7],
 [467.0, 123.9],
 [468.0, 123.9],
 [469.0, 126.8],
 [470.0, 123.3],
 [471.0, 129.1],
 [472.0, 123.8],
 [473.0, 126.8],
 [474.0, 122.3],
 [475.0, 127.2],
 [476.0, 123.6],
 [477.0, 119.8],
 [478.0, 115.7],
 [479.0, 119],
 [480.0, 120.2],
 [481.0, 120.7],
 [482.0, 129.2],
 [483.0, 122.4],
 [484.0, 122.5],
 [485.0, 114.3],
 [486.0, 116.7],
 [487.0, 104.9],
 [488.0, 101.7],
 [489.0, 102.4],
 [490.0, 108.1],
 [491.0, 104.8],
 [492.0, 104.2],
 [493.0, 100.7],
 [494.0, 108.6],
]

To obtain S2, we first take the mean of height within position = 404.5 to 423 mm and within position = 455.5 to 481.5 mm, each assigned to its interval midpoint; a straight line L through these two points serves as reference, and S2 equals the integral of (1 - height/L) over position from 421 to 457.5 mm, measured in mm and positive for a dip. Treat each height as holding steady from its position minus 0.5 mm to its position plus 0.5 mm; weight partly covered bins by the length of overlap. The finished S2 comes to 2.1 mm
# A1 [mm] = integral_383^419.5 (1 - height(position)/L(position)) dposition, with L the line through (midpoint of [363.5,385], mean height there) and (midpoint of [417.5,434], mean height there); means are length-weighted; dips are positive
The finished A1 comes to 0.8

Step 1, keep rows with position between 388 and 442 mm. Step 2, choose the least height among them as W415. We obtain 101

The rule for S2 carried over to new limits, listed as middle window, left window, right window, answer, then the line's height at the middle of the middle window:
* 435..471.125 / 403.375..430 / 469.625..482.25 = 2.97 mm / 124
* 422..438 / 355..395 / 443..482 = 0.15 mm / 122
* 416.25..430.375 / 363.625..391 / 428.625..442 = -1.48 mm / 117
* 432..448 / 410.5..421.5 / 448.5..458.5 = 0.74 mm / 117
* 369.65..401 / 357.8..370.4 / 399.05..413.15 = -0.59 mm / 125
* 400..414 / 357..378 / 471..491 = 0.69 mm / 126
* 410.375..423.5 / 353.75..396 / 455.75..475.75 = -0.27 mm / 126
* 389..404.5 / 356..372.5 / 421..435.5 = 0.41 mm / 127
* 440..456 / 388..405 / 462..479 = 1.53 mm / 123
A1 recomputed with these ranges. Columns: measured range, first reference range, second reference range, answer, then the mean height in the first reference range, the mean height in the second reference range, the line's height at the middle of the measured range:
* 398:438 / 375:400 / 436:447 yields -1.8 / 128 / 109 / 118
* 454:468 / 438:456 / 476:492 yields -0.3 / 110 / 115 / 112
